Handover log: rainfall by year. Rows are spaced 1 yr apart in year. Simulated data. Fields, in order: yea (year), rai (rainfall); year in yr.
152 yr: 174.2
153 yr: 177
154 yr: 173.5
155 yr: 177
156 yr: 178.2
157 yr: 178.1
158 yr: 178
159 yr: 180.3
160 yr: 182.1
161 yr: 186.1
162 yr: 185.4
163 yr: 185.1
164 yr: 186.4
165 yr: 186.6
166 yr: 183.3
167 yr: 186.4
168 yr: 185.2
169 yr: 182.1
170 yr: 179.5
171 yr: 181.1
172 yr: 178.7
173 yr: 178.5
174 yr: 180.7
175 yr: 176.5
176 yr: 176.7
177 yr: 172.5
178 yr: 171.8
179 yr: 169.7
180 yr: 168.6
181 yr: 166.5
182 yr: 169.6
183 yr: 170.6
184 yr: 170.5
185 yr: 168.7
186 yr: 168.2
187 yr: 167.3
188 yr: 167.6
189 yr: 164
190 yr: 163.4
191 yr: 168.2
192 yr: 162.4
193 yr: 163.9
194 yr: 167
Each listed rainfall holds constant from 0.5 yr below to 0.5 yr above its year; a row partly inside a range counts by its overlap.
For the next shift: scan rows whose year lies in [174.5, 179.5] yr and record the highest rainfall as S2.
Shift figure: 176.7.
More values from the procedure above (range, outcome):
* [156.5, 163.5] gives 186.1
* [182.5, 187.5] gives 170.6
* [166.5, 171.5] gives 186.4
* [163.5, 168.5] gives 186.6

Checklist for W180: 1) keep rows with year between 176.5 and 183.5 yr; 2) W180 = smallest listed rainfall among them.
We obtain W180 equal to 166.5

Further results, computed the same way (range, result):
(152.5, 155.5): 173.5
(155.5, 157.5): 178.1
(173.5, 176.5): 176.5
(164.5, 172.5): 178.7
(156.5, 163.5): 178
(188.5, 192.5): 162.4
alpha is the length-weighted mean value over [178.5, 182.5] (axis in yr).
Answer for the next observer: 169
